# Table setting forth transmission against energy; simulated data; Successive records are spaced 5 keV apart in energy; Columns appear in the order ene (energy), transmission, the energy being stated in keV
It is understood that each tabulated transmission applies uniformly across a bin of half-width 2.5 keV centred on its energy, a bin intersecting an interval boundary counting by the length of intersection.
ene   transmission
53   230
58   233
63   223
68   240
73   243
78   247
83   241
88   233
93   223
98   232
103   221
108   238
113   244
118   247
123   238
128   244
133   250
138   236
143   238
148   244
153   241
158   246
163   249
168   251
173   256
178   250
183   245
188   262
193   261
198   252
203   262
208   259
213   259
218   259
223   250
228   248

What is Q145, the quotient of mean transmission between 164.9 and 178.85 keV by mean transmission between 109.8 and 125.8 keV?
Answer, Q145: 1.04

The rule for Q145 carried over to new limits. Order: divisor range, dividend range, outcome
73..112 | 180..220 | 1.10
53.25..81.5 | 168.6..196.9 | 1.07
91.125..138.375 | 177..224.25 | 1.08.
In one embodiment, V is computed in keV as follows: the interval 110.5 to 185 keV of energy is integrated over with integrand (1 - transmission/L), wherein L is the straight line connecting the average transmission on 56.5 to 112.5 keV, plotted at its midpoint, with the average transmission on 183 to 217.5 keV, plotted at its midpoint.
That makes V 0.6 keV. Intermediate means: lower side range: 234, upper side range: 258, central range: 245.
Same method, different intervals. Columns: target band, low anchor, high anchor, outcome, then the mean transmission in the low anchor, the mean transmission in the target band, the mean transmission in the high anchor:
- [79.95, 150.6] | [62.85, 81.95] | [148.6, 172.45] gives 1.70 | 240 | 238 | 247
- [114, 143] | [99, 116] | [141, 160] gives -0.53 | 234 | 243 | 242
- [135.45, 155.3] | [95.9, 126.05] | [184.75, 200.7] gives 0.48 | 237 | 240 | 258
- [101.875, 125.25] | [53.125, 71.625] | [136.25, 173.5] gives 0.06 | 232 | 239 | 245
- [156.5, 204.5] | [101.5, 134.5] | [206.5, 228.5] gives -0.66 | 241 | 253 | 255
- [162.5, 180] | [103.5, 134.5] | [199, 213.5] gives 0.03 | 242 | 252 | 259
